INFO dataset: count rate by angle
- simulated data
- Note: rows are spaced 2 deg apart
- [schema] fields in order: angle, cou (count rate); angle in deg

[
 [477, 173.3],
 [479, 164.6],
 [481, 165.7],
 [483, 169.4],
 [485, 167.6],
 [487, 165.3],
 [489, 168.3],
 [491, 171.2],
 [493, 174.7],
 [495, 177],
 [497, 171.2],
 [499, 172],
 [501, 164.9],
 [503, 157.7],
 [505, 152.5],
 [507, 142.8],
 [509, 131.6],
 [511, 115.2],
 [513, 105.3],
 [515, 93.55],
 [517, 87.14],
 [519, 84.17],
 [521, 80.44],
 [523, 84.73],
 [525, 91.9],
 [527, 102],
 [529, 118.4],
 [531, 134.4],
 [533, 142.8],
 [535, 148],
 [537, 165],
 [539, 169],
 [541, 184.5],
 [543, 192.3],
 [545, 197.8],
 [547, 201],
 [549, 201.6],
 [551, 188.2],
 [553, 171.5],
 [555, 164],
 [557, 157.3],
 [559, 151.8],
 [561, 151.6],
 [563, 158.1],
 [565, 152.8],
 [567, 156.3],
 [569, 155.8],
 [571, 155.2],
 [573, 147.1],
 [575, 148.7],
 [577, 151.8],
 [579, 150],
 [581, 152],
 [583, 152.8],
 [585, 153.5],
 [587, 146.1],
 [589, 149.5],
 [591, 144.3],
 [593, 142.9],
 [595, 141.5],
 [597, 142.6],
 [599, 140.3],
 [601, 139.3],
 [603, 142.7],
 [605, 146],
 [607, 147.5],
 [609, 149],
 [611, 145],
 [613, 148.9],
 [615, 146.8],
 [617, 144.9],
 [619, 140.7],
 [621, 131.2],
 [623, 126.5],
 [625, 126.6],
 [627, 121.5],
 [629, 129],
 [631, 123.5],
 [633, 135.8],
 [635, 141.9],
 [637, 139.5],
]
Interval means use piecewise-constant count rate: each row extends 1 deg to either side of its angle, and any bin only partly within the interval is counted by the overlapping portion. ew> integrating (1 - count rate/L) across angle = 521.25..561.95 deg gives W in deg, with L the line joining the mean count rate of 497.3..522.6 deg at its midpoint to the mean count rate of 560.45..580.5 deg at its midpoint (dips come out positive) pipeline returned -4.3 deg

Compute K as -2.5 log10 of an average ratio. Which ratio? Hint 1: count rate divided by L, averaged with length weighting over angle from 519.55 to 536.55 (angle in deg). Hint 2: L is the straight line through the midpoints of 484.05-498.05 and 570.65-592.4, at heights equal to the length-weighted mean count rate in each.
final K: 0.38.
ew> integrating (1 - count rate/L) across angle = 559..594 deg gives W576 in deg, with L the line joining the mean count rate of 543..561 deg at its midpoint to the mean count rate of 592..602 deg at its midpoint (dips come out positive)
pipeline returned 1.51 deg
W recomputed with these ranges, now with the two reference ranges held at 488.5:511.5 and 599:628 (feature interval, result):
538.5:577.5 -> -4.9 deg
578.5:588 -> -0.4 deg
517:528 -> 4.7 deg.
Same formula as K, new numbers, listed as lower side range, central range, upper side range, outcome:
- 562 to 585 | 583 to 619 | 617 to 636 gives -0.03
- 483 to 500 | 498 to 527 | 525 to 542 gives 0.31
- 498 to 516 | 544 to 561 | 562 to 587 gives -0.20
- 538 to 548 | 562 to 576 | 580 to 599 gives 0.08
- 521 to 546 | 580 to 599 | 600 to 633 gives -0.06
